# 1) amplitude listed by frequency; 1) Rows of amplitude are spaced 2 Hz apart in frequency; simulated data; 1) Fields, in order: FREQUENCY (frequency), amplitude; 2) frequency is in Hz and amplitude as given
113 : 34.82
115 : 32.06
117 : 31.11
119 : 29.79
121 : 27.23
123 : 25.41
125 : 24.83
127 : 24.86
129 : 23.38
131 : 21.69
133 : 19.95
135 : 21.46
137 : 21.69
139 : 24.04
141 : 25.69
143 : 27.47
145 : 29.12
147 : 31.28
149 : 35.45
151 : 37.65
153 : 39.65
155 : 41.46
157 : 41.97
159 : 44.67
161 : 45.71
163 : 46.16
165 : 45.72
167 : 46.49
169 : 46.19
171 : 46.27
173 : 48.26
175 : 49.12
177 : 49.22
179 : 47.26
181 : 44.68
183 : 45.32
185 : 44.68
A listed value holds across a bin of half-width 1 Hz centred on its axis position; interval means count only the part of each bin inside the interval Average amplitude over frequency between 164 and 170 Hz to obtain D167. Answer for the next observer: 46.1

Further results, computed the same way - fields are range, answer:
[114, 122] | 30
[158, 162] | 45.2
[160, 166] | 45.9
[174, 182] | 47.6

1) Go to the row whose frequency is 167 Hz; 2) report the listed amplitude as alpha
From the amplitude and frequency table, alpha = 46.49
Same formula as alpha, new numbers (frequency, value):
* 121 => 27.23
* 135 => 21.46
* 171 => 46.27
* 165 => 45.72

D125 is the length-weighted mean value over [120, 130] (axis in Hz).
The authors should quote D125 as 25.1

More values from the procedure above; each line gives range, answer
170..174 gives 47.3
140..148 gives 28.4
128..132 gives 22.5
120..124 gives 26.3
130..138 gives 21.2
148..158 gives 39.2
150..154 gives 38.6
